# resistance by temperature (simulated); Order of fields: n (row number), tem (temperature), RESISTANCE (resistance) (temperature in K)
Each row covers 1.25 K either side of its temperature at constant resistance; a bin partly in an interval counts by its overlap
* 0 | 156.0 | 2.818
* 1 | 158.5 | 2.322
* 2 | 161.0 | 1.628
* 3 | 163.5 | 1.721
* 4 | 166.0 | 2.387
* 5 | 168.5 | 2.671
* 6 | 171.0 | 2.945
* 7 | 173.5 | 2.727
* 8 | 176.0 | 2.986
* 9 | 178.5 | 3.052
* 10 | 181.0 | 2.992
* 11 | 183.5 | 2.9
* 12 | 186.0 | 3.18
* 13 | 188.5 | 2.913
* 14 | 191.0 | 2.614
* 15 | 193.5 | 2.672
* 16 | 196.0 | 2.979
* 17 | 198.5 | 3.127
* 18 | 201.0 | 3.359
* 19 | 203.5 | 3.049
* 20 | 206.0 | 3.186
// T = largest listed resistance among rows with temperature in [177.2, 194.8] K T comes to 3.18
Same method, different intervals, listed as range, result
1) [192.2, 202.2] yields 3.359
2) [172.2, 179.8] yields 3.052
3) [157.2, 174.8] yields 2.945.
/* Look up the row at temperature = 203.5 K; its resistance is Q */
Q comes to 3.049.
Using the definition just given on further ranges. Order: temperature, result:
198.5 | 3.127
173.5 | 2.727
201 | 3.359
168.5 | 2.671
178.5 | 3.052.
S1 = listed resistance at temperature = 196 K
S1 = 2.979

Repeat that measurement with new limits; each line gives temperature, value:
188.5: 2.913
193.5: 2.672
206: 3.186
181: 2.992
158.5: 2.322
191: 2.614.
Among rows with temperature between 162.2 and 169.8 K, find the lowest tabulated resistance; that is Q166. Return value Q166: 1.721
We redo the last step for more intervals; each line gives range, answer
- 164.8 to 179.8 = 2.387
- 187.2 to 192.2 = 2.614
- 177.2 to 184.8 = 2.9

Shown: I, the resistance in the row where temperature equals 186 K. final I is 3.18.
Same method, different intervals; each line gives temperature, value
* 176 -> 2.986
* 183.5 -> 2.9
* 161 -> 1.628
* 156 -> 2.818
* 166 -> 2.387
